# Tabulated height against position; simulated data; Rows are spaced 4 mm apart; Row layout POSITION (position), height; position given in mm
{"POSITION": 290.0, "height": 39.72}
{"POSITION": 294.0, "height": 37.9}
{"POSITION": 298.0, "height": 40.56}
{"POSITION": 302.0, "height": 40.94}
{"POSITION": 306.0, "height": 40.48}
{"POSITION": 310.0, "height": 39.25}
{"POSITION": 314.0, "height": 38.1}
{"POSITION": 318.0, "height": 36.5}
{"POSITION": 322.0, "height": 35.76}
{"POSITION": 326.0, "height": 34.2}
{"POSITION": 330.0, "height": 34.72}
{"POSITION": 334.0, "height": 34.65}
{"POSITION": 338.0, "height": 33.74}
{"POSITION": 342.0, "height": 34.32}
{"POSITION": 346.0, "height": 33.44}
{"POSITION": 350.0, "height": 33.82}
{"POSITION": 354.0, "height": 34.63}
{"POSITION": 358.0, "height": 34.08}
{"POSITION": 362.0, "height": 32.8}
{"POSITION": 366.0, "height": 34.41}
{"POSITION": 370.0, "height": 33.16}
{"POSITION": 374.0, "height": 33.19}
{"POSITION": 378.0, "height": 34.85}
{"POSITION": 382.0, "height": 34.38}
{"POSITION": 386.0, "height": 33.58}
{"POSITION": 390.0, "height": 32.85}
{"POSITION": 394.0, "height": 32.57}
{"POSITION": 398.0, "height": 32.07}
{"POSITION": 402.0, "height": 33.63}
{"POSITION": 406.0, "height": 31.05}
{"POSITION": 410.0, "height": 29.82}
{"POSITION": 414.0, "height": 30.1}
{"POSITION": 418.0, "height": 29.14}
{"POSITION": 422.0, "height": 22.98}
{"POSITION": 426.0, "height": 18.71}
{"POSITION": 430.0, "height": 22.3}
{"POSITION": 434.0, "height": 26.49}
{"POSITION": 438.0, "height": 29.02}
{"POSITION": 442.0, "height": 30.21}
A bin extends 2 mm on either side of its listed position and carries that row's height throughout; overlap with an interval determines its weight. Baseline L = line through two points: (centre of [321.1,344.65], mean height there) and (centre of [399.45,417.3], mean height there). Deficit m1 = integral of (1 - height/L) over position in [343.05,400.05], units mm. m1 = -1.5 mm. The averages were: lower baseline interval 34.5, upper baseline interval 31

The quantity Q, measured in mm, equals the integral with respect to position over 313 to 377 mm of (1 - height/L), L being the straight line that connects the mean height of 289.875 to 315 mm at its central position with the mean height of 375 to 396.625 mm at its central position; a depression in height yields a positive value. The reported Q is 3.68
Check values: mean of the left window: 39.6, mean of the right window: 33.6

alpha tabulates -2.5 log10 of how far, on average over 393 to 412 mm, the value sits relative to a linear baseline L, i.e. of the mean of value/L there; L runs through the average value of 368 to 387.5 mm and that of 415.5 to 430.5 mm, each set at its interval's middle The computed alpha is -0.13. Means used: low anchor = 33.8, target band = 31.8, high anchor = 23.6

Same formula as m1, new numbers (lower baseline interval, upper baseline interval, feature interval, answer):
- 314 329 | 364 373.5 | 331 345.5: 0.4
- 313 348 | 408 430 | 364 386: -2.6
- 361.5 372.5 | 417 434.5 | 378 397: -2.2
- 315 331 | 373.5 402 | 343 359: 0.3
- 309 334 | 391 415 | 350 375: 0.1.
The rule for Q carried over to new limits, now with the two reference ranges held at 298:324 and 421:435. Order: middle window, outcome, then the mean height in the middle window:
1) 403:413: -2.2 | 30.7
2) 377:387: -1.9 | 34.3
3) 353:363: -0.5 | 33.9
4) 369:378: -1.1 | 33.5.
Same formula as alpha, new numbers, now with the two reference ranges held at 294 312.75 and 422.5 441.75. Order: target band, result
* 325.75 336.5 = 0.06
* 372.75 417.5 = -0.12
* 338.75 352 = 0.04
